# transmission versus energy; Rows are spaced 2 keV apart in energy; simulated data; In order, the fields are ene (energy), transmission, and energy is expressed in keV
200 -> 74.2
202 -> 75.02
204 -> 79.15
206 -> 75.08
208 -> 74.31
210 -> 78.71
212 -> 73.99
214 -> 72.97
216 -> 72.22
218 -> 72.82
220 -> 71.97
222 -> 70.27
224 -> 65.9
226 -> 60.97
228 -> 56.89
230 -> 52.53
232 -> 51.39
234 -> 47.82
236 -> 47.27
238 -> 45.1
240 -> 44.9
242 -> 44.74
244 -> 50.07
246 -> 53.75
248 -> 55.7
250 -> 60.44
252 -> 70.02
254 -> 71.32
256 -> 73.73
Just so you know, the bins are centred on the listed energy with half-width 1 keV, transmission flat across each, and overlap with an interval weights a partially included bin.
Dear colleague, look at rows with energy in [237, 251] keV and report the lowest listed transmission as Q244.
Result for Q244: 44.74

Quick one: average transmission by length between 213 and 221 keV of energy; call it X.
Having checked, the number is 72.5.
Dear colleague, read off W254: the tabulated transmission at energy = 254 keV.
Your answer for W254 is 71.32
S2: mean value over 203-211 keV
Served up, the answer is 76.8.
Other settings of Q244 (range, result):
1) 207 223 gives 70.27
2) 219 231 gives 52.53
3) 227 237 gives 47.27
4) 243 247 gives 50.07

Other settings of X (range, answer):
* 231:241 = 47.3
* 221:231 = 61.3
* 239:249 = 49.8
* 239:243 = 44.8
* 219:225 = 69.4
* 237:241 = 45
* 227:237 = 51.2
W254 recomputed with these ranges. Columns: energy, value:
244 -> 50.07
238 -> 45.1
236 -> 47.27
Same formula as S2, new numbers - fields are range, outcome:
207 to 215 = 75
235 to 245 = 46.4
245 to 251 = 56.6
